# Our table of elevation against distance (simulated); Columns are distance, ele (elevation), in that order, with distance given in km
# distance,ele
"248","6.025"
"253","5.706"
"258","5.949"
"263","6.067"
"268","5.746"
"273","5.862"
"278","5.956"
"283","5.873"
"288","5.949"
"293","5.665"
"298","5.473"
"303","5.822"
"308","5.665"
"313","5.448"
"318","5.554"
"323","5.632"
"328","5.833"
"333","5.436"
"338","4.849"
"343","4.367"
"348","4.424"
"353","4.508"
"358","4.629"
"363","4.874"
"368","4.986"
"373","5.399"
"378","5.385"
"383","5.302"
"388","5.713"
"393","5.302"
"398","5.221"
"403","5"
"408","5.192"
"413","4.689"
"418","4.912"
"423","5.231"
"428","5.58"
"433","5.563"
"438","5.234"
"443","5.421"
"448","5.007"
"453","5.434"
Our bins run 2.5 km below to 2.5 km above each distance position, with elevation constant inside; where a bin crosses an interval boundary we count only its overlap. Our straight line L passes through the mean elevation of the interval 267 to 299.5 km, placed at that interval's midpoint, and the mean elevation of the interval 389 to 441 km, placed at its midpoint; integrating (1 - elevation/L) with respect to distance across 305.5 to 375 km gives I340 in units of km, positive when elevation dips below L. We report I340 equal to 5.5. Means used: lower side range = 5.8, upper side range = 5.21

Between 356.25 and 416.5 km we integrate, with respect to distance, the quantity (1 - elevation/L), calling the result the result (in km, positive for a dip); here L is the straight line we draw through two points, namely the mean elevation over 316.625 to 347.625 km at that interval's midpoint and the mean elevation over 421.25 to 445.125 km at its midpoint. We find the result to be 2.0 km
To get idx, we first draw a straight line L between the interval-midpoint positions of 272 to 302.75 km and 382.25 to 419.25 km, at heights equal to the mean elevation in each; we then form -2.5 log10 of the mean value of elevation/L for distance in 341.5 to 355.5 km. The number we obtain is 0.22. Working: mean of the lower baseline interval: 5.8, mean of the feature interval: 4.44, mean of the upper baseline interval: 5.17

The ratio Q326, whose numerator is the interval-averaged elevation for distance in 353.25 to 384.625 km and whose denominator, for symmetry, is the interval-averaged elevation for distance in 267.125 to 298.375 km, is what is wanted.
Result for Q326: 0.87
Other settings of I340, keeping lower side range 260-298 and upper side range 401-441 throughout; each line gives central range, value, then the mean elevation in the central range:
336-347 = 1.9 km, 4.57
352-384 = 2.4 km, 5.02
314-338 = 0.4 km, 5.52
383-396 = -0.3 km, 5.46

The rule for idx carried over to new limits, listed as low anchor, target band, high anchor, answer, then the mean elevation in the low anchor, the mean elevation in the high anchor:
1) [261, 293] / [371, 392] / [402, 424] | -0.05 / 5.89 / 4.99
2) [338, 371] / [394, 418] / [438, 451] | -0.01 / 4.66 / 5.23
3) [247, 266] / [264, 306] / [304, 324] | -0.01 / 5.92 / 5.59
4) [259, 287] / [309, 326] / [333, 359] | -0.09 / 5.91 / 4.64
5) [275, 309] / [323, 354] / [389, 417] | 0.11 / 5.78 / 5.11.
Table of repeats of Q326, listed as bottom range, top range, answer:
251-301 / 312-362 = 0.87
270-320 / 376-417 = 0.91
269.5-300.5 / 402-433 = 0.89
